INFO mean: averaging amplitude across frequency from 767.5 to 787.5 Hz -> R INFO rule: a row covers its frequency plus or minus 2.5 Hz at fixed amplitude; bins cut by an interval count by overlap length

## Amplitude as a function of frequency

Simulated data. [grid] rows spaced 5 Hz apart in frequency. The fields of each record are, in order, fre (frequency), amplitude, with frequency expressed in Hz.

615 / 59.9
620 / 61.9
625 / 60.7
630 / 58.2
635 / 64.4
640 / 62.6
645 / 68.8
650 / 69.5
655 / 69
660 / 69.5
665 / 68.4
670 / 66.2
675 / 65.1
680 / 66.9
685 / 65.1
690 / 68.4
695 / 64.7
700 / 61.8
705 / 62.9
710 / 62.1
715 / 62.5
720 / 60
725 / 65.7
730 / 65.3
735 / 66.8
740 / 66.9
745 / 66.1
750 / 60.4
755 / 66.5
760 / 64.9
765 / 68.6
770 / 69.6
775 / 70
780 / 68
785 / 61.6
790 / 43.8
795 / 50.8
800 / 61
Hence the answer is 67.3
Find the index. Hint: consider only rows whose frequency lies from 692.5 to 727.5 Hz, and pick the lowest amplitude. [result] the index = 60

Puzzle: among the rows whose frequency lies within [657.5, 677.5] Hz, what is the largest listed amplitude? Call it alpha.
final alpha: 69.5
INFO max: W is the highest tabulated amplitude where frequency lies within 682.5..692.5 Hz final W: 68.4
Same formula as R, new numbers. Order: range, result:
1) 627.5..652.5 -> 64.7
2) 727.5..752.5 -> 65.1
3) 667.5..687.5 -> 65.8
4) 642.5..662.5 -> 69.2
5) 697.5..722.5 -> 61.9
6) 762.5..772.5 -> 69.1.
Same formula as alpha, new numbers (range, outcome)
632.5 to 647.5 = 68.8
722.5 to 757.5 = 66.9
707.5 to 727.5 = 65.7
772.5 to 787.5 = 70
